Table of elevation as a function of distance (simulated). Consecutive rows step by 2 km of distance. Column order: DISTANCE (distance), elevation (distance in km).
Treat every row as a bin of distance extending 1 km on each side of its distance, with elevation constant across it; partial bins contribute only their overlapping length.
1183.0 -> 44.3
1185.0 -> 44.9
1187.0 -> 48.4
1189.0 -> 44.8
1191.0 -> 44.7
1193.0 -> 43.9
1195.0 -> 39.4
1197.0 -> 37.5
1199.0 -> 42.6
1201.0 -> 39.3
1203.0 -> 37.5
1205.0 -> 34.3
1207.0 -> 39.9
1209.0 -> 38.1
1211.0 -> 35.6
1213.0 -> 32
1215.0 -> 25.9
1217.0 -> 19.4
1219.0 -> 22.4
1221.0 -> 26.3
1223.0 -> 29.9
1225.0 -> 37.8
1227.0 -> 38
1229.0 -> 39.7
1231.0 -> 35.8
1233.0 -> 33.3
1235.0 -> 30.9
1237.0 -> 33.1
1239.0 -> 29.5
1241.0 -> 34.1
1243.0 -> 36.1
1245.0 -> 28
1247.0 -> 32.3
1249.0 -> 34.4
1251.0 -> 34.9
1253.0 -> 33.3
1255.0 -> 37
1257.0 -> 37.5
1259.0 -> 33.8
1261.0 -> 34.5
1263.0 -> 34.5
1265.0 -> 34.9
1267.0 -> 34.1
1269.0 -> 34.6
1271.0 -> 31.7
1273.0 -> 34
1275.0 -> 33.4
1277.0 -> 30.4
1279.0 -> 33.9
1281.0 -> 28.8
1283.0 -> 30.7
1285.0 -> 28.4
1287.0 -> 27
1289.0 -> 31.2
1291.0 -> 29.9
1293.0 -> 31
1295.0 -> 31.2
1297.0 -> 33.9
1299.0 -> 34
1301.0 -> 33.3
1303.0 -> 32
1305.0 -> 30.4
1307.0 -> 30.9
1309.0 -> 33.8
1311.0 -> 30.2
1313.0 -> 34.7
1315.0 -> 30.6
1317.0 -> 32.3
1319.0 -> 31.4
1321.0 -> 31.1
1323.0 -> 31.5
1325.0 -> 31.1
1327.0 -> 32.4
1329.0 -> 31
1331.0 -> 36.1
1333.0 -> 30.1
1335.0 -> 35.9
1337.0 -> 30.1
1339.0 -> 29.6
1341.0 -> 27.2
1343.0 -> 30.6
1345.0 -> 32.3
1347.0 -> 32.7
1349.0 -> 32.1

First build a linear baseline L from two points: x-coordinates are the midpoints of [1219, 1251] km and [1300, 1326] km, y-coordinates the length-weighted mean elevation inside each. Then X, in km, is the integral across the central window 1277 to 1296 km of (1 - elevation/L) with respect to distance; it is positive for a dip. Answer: 1.2 km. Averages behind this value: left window 33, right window 31.8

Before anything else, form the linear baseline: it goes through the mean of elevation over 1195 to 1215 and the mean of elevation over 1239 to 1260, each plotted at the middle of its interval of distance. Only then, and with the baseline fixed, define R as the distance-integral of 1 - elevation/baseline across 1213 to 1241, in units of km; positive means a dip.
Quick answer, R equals 3.41 km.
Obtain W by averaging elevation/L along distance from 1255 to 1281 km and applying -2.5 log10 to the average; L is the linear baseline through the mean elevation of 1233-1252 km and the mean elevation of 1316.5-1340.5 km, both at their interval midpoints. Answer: -0.05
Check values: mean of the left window 32.6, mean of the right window 31.8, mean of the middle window 33.9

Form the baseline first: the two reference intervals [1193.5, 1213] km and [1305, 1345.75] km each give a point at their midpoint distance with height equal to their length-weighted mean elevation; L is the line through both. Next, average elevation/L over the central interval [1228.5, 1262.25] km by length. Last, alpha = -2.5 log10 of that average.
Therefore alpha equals 0.06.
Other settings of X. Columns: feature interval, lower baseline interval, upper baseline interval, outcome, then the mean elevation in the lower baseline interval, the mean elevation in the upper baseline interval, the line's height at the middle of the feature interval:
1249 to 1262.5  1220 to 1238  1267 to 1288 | -1.1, 33.9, 31.4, 32.5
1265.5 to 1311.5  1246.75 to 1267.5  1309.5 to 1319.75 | 2.0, 34.8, 31.9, 33.2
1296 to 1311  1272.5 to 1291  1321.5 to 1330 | -0.7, 30.7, 31.5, 31.1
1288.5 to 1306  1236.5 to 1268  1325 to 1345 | 0.4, 33.9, 31.5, 32.6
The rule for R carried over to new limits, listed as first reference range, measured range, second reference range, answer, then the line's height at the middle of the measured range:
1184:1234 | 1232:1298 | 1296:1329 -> 2.8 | 34.1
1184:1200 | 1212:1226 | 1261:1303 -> 4.3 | 39.9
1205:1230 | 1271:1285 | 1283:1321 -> 0.0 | 31.6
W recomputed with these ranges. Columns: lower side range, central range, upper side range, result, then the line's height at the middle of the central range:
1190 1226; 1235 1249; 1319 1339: 0.06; 34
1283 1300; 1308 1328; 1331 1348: -0.03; 31.1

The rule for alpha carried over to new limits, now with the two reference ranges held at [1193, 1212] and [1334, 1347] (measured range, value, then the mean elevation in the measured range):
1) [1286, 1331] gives 0.04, 31.7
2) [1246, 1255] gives 0.06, 34.1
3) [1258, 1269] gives 0.03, 34.4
